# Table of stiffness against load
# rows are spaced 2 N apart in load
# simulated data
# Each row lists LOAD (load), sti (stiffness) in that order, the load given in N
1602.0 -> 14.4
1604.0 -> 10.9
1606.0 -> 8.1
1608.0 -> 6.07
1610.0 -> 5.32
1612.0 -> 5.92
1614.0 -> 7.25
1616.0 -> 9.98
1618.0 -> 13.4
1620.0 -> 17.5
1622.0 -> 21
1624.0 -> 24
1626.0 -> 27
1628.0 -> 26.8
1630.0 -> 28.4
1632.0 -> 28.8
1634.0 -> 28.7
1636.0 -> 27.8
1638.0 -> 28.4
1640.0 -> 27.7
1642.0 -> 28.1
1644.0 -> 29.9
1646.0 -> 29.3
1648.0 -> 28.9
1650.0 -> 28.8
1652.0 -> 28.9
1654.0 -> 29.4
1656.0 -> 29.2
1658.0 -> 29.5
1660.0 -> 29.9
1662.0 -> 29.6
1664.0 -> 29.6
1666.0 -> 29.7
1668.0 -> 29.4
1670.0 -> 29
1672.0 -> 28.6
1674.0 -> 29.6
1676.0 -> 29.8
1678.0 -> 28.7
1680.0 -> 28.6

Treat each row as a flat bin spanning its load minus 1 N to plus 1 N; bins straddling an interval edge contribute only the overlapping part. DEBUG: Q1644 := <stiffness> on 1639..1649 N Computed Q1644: 28.8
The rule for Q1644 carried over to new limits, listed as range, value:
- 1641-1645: 29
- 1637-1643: 28.1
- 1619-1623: 19.2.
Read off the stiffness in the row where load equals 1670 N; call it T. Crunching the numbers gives 29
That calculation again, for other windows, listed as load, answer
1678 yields 28.7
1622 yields 21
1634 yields 28.7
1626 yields 27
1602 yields 14.4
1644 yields 29.9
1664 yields 29.6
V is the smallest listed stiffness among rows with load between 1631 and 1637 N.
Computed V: 27.8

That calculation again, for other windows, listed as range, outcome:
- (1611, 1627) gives 5.92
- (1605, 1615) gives 5.32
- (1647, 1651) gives 28.8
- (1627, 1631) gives 26.8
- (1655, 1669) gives 29.2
